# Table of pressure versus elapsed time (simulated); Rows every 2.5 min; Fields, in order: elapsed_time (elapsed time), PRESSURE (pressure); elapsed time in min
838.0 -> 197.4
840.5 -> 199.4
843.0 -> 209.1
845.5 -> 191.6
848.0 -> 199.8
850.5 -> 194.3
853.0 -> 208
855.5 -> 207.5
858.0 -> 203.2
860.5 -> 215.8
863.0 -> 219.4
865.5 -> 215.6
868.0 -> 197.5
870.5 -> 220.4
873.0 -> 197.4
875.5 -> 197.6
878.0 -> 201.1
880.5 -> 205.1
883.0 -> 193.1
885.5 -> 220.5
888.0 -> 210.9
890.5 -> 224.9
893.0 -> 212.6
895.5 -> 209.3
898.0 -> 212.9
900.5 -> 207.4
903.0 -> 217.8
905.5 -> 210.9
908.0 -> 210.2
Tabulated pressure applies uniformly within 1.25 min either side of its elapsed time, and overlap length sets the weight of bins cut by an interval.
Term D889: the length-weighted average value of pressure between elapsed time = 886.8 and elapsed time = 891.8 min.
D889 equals 218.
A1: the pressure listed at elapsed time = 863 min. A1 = 219.4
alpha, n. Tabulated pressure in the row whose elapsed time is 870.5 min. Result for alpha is 220.4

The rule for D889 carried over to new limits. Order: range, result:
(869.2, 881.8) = 204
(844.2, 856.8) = 200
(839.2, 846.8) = 200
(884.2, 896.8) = 216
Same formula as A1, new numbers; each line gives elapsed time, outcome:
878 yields 201.1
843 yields 209.1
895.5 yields 209.3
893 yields 212.6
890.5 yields 224.9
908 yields 210.2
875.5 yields 197.6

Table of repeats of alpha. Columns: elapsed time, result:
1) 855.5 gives 207.5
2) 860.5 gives 215.8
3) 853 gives 208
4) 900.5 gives 207.4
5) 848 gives 199.8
